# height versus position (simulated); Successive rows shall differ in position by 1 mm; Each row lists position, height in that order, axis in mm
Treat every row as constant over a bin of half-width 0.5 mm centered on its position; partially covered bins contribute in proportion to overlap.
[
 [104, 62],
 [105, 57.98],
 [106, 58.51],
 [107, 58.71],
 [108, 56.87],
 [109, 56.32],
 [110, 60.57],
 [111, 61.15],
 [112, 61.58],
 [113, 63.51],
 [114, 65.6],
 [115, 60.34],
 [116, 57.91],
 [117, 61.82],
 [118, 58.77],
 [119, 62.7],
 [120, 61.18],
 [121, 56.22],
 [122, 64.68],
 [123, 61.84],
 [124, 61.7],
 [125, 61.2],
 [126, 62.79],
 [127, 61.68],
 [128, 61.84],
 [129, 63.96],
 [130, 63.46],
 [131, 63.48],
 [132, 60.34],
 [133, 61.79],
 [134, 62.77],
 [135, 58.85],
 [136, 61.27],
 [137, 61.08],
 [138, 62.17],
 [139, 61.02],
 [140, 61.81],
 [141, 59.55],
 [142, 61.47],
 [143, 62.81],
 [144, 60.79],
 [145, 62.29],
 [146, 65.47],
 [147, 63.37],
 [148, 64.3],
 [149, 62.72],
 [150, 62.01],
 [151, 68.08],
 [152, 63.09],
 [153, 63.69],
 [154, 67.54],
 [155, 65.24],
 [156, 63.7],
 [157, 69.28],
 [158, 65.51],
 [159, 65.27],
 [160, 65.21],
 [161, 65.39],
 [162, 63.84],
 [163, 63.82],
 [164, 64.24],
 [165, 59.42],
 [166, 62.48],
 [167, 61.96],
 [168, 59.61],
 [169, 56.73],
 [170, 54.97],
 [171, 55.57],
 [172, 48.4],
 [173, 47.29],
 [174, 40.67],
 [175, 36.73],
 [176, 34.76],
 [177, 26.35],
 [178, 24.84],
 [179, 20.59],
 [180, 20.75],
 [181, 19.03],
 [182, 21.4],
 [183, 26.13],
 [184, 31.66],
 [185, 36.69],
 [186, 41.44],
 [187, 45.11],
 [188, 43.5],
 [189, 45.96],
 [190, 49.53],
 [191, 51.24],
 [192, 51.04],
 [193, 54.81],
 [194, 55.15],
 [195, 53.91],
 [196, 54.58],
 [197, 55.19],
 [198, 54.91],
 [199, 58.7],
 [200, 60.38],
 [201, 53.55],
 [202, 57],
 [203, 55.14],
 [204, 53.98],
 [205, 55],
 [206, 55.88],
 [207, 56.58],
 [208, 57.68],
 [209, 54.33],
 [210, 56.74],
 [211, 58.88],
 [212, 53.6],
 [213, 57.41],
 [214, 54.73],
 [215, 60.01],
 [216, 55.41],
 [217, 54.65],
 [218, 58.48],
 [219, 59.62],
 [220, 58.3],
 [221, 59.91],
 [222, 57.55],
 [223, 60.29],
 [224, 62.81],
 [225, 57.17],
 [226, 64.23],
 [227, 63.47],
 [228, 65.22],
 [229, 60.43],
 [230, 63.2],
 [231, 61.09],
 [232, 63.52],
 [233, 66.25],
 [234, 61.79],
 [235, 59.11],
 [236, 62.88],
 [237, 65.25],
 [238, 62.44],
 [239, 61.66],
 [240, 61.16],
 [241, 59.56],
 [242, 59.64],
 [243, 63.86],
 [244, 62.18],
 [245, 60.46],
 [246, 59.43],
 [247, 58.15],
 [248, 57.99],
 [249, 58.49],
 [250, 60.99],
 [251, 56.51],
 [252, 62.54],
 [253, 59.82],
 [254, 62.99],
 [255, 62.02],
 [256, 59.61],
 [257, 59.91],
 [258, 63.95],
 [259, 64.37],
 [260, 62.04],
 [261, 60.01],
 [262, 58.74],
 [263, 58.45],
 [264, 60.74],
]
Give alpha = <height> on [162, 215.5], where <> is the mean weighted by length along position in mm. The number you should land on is 49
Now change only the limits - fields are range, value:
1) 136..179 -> 58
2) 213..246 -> 60.8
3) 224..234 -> 62.7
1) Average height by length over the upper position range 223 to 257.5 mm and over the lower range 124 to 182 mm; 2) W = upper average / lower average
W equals 1.08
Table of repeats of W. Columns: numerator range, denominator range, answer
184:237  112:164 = 0.89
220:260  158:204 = 1.26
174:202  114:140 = 0.68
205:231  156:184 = 1.22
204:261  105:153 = 0.97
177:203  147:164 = 0.67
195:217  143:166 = 0.87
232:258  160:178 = 1.16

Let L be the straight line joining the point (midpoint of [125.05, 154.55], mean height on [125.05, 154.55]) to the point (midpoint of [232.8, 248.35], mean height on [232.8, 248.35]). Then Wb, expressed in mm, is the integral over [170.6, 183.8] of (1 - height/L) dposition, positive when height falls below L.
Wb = 6.3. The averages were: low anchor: 62.6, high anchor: 61.3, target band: 32.3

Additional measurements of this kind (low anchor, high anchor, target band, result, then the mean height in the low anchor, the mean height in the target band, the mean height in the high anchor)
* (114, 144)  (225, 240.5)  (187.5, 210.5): 3.0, 61.5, 54.1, 62.6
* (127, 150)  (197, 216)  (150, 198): 7.2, 62.1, 50.4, 56.3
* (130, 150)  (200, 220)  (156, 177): 1.2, 62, 56.5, 56.4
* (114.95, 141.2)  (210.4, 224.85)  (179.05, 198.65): 5.5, 61.4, 42.4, 57.9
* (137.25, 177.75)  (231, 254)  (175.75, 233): 8.7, 59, 51.1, 61.1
